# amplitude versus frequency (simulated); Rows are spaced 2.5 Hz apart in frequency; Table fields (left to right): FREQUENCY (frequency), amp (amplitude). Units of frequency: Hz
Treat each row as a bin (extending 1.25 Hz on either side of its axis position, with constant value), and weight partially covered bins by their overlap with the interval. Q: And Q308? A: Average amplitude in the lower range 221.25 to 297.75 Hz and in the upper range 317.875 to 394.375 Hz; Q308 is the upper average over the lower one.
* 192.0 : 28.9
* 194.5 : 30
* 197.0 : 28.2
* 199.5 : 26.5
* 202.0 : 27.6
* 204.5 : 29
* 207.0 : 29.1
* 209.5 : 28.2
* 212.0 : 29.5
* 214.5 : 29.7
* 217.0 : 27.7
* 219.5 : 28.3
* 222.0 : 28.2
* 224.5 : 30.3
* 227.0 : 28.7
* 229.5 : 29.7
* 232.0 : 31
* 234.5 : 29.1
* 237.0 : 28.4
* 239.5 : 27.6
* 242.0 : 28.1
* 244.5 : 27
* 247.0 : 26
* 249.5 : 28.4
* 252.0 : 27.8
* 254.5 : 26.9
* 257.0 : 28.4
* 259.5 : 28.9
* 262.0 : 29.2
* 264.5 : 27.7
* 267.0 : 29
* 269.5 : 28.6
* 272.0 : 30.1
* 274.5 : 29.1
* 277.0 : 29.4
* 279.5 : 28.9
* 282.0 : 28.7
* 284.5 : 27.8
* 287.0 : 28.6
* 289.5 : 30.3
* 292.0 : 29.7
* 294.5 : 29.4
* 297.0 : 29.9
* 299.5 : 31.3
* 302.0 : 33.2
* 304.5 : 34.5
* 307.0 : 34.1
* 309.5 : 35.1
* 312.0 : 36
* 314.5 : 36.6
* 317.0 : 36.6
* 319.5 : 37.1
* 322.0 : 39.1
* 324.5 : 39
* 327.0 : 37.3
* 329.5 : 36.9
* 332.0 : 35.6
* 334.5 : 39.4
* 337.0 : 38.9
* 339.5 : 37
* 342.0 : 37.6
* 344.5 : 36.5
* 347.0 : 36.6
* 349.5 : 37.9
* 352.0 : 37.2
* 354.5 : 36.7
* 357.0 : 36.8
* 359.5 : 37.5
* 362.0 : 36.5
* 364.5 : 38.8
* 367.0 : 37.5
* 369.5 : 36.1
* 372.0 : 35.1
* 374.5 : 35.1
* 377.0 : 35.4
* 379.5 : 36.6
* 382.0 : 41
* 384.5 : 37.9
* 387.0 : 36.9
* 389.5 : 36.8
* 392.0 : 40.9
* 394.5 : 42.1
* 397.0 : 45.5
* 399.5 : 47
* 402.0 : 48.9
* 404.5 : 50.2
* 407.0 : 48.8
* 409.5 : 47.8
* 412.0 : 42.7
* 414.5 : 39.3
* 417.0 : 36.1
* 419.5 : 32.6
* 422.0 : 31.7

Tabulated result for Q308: 1.30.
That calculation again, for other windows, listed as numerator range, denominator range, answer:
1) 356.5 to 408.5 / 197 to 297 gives 1.40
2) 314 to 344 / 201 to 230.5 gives 1.30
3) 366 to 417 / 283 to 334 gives 1.21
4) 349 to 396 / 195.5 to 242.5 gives 1.31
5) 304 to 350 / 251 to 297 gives 1.28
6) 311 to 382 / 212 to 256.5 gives 1.31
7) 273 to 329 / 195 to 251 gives 1.15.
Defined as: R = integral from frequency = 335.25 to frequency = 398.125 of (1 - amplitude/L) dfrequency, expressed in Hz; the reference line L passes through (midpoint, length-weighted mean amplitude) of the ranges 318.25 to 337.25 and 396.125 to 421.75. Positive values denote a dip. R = 4.2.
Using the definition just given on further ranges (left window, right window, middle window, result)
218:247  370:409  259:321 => 3.8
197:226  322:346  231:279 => 5.0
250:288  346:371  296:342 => -3.7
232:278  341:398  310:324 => -1.5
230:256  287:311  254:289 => 1.4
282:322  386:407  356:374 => 1.5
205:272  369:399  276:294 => 1.5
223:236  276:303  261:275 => 0.4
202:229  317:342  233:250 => 1.7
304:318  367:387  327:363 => -1.0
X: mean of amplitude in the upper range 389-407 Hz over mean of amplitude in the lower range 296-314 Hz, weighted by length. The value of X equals 1.3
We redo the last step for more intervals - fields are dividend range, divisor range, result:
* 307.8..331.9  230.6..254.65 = 1.32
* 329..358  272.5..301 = 1.27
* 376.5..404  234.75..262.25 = 1.48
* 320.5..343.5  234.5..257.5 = 1.37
